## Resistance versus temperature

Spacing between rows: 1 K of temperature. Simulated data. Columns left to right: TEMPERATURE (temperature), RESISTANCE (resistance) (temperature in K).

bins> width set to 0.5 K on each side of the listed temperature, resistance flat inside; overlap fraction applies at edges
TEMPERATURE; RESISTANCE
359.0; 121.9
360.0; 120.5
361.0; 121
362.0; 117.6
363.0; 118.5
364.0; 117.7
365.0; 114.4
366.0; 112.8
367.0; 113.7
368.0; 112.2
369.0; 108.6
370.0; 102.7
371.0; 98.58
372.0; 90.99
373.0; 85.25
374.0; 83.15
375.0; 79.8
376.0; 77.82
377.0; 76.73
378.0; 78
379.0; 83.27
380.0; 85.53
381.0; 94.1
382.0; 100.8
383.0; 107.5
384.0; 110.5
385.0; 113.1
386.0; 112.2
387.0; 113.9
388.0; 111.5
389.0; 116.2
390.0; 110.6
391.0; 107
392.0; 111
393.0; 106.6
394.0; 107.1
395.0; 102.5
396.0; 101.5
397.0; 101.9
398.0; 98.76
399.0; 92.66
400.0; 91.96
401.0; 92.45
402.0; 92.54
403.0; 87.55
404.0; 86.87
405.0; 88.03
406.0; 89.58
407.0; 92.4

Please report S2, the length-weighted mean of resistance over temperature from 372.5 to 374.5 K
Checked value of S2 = 84.2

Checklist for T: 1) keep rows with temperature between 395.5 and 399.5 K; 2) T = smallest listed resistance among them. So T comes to 92.66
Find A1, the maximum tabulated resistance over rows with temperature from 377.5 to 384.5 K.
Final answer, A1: 110.5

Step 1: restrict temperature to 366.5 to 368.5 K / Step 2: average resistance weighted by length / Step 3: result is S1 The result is 113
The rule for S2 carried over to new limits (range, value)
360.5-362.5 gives 119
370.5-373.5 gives 91.6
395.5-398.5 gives 101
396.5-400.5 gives 96.3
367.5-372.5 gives 103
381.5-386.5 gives 109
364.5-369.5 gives 112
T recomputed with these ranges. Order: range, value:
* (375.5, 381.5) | 76.73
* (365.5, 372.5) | 90.99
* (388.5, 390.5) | 110.6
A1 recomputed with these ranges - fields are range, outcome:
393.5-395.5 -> 107.1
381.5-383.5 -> 107.5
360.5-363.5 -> 121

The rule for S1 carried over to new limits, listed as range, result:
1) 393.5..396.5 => 104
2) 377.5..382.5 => 88.3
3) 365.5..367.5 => 113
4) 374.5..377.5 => 78.1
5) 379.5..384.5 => 99.7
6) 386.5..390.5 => 113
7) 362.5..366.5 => 116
